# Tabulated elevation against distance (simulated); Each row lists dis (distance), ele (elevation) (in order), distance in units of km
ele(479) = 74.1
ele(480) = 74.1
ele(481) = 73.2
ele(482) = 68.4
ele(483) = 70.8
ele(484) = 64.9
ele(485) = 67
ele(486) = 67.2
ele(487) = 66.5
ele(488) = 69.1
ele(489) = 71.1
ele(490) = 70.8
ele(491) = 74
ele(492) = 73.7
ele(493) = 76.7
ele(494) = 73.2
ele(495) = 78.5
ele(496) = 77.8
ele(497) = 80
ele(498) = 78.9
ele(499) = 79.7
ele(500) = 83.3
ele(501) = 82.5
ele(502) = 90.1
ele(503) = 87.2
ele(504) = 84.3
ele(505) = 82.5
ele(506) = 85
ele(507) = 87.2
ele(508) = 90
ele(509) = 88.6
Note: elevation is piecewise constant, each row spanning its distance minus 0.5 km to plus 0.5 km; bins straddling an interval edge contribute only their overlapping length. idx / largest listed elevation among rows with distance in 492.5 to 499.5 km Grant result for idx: 80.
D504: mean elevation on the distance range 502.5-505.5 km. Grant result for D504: 84.7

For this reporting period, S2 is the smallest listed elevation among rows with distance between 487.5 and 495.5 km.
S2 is 69.1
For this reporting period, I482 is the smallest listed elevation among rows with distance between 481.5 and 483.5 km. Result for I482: 68.4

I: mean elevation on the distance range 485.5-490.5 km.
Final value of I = 68.9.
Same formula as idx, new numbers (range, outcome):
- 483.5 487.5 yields 67.2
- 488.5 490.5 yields 71.1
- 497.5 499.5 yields 79.7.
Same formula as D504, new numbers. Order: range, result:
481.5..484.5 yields 68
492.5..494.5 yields 75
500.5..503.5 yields 86.6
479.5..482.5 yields 71.9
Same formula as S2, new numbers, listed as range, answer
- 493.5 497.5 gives 73.2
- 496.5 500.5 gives 78.9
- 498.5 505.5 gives 79.7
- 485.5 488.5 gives 66.5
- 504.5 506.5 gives 82.5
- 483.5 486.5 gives 64.9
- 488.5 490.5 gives 70.8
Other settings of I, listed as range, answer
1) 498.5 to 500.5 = 81.5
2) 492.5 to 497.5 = 77.2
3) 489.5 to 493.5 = 73.8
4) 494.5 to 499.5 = 79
